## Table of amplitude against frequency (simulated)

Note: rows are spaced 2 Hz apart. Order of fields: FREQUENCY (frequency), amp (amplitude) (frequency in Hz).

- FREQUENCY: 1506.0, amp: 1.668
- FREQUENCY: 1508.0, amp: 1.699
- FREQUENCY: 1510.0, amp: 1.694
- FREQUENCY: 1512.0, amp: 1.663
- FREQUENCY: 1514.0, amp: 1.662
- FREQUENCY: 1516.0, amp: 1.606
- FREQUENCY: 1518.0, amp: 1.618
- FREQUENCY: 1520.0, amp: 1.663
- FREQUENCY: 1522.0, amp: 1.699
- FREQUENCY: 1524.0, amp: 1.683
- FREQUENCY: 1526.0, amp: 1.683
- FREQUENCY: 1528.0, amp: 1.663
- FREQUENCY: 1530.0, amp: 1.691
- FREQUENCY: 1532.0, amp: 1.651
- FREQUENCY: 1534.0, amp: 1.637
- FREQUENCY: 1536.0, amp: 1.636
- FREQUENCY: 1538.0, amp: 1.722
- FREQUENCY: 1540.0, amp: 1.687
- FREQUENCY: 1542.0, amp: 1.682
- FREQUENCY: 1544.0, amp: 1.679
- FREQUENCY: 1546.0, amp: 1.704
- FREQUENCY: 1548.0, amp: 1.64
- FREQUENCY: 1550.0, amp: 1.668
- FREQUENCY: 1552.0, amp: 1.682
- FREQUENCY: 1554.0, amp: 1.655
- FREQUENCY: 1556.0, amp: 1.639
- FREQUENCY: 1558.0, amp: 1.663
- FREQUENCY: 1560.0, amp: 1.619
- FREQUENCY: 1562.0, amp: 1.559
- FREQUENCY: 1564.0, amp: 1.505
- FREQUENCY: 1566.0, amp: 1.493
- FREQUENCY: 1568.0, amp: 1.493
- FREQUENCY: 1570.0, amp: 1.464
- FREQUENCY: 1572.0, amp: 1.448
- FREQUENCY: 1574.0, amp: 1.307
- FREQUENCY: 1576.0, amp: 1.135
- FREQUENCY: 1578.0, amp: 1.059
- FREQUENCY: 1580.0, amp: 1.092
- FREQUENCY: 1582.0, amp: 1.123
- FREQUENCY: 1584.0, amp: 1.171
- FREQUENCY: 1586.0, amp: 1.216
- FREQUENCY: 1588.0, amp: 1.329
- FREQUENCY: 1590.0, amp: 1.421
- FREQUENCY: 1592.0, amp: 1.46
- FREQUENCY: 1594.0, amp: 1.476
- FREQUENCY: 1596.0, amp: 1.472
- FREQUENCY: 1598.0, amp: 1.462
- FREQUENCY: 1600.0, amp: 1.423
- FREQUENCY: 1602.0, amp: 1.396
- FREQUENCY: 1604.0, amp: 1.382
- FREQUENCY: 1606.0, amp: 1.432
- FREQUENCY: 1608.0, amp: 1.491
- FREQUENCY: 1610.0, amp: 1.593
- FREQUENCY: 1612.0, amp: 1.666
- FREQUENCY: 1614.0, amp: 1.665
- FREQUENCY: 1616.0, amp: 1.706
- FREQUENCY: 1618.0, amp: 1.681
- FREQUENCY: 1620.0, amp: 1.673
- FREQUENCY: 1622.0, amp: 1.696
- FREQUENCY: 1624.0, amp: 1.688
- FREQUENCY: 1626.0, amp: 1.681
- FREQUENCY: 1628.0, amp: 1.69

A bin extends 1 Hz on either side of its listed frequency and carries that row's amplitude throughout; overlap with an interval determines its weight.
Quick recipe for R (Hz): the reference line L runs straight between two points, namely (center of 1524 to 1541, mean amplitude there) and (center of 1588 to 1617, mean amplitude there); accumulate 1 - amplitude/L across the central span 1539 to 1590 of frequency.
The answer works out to 4.1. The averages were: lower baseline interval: 1.67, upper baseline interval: 1.5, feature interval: 1.47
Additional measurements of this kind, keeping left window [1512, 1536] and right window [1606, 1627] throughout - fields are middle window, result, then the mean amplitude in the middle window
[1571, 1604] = 6.7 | 1.31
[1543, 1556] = -0.1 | 1.67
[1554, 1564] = 0.2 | 1.61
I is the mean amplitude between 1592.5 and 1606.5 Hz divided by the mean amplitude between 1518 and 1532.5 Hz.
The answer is 0.9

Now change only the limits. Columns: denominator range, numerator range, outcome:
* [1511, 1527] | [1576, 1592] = 0.73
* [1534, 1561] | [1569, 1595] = 0.77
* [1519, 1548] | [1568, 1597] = 0.78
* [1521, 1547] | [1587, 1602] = 0.85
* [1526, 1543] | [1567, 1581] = 0.77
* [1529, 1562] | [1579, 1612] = 0.83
